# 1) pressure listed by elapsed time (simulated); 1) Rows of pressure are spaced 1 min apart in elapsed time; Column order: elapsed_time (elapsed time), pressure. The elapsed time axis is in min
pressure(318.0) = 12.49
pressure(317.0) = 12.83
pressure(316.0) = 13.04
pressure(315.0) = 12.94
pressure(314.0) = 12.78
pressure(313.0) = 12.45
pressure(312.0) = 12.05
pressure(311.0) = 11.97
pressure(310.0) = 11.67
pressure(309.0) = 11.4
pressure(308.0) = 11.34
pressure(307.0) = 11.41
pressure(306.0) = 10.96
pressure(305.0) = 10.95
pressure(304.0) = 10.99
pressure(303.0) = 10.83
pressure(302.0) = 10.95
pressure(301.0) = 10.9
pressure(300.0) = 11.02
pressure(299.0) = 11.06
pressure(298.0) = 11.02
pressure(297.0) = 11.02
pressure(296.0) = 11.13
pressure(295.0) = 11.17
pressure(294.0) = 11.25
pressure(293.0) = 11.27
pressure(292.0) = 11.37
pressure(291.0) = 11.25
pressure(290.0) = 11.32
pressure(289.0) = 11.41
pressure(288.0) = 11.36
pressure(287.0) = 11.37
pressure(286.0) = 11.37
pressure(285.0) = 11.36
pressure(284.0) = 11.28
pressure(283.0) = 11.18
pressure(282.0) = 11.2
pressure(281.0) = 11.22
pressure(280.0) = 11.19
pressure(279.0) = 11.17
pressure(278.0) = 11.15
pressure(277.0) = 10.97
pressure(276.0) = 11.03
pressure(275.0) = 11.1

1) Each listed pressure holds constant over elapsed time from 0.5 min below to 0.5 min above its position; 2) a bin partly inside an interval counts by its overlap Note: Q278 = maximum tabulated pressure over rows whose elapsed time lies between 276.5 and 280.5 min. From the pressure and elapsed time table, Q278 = 11.19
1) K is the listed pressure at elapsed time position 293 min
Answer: 11.27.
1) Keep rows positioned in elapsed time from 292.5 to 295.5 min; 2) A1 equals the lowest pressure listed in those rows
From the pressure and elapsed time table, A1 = 11.17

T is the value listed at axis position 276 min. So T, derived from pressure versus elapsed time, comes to 11.03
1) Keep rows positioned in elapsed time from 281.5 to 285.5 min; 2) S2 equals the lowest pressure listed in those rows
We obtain 11.18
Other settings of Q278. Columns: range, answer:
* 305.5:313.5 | 12.45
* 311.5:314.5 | 12.78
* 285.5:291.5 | 11.41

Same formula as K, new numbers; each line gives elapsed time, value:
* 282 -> 11.2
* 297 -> 11.02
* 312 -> 12.05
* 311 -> 11.97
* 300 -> 11.02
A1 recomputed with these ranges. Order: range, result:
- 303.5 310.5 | 10.95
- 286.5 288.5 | 11.36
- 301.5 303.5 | 10.83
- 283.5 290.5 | 11.28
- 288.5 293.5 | 11.25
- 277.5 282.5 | 11.15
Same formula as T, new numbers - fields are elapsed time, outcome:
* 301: 10.9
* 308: 11.34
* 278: 11.15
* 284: 11.28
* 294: 11.25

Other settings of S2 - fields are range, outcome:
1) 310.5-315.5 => 11.97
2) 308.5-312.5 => 11.4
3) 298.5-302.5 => 10.9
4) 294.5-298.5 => 11.02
